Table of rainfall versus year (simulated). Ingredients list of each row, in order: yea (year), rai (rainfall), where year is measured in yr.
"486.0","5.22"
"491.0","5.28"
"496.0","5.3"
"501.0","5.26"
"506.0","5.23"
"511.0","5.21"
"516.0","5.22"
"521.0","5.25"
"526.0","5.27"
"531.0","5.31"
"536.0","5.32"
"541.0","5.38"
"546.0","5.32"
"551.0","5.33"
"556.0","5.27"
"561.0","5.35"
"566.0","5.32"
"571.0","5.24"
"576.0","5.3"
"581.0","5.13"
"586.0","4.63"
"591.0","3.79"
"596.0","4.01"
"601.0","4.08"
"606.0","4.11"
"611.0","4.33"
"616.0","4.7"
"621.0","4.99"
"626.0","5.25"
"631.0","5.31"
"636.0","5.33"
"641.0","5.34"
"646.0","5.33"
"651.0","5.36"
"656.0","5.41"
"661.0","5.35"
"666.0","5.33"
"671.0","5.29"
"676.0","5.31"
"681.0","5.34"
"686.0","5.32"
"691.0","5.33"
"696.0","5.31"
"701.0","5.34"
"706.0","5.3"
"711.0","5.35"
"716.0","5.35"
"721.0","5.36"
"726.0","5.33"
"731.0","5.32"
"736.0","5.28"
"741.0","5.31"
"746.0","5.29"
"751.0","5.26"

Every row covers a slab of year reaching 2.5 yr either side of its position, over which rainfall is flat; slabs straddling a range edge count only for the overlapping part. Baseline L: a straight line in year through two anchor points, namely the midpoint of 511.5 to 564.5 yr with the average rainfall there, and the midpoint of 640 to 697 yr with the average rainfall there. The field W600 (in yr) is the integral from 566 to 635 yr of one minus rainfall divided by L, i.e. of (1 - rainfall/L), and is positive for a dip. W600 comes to 7.7 yr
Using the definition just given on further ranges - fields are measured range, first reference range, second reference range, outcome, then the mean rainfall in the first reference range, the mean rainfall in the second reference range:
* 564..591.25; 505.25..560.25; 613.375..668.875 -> 1.5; 5.29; 5.24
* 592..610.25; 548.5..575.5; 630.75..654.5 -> 4.3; 5.3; 5.34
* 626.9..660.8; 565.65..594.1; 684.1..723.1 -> -1.6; 4.85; 5.33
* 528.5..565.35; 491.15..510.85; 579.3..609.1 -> -4.3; 5.26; 4.27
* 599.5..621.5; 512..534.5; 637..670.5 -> 3.8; 5.26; 5.35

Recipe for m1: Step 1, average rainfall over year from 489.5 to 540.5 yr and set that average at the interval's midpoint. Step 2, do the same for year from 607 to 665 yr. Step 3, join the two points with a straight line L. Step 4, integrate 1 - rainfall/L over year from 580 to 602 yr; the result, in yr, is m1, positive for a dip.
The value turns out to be 3.79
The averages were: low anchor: 5.27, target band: 4.29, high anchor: 5.13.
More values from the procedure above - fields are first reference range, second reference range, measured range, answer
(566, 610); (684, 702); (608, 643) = -1.2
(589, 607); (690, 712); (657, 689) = -2.4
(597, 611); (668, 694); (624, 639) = -2.5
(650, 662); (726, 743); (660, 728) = 0.2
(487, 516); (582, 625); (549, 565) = -1.8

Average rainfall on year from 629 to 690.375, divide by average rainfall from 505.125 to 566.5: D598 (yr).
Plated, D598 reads 1.01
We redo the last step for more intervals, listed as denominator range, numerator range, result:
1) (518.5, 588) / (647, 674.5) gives 1.02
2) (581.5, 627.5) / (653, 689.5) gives 1.20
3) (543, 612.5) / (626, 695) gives 1.11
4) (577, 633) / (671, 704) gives 1.16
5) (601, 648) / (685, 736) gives 1.08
